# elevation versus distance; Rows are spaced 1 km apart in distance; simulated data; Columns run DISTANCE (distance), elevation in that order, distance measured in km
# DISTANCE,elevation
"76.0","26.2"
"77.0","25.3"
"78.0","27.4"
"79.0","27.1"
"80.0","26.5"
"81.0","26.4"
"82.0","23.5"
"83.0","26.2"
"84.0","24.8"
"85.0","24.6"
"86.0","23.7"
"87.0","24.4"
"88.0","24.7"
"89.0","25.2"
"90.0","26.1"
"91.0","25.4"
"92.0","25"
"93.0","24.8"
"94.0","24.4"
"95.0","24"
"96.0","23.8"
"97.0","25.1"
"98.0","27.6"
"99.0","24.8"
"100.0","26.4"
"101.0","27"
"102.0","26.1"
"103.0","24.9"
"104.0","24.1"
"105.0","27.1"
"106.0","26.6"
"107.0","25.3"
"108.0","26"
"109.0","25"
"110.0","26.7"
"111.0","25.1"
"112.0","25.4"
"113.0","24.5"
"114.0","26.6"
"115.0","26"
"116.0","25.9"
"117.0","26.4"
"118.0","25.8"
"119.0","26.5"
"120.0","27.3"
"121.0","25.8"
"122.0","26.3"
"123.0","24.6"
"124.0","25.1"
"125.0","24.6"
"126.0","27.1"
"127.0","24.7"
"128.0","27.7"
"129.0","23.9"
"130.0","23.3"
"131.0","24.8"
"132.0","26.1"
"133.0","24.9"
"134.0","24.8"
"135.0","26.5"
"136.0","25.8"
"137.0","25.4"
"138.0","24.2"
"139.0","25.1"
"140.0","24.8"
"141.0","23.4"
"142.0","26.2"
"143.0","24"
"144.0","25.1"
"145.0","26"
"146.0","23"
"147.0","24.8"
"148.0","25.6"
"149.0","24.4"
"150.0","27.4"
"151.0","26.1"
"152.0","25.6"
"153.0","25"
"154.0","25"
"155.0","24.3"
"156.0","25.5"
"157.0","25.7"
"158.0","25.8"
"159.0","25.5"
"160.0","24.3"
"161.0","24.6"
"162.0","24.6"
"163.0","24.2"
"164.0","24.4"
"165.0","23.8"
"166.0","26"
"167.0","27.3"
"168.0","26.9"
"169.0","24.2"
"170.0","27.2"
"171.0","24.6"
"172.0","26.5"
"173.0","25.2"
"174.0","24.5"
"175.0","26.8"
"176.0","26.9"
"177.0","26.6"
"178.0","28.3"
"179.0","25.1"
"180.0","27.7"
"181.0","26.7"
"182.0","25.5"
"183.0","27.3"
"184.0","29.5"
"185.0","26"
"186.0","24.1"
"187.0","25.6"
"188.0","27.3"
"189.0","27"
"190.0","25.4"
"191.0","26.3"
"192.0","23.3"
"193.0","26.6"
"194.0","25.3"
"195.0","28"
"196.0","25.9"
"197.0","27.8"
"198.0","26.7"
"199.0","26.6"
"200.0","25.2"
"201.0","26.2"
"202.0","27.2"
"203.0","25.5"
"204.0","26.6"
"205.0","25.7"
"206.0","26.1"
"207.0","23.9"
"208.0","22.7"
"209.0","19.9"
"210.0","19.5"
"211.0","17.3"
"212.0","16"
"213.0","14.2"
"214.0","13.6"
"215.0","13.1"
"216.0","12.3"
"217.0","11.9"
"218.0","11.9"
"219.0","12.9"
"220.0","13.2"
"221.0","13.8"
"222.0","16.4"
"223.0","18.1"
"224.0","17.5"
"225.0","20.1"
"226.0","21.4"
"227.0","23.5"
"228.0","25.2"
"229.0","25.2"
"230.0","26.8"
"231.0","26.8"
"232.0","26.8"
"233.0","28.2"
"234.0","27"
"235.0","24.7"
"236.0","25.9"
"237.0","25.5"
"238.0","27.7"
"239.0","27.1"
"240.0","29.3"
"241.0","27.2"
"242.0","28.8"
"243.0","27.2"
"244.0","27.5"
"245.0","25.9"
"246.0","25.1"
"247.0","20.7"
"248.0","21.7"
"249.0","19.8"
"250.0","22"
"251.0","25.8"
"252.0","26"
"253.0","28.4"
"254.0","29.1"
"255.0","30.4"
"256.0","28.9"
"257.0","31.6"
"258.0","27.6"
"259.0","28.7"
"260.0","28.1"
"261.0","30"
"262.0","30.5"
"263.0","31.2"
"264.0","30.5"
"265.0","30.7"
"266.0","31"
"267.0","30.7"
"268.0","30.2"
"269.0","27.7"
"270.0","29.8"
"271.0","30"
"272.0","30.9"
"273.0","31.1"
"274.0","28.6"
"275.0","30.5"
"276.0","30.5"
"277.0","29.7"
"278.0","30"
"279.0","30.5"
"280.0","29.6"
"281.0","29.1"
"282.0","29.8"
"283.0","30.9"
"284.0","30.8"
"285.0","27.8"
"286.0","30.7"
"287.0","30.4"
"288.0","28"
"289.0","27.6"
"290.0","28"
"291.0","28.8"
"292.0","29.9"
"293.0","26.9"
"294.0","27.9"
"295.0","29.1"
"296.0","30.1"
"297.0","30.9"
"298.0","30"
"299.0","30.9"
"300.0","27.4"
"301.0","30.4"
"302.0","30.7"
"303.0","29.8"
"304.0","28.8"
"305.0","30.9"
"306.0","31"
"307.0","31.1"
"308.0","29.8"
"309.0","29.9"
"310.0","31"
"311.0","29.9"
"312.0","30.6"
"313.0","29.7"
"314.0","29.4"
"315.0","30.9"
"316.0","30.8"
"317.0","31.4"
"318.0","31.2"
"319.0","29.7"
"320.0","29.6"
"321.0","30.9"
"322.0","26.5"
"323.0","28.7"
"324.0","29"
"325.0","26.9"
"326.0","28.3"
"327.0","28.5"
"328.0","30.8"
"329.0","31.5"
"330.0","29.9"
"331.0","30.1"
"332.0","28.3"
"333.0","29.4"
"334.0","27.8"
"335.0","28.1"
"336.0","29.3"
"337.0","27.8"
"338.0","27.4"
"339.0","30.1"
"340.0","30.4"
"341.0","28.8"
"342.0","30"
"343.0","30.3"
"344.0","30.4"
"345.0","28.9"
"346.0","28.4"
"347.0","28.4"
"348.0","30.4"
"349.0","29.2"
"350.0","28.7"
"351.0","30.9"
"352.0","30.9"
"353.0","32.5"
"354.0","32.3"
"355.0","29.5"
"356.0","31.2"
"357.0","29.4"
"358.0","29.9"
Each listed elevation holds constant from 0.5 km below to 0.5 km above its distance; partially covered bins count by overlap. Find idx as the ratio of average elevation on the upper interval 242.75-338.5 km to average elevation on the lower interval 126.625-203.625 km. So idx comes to 1.13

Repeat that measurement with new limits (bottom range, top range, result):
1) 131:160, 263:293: 1.18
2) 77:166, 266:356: 1.17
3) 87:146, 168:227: 0.90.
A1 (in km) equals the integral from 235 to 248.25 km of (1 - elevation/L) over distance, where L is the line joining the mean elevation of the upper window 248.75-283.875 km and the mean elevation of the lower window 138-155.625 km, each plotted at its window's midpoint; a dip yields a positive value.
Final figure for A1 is 1.0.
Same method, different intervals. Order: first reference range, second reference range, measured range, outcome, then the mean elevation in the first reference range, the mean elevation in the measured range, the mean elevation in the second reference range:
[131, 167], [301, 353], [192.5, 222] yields 6.4 km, 25.1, 20.8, 29.7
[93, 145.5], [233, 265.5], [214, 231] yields 5.7 km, 25.5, 17.9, 27.2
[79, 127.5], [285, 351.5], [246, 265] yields 0.7 km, 25.5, 27.3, 29.5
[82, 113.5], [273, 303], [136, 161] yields 1.3 km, 25.3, 25.1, 29.5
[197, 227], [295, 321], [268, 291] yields -2.2 km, 19.7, 29.6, 30.2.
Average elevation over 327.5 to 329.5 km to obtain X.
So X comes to 31.1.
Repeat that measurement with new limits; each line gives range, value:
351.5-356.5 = 31.3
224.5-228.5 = 22.6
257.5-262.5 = 29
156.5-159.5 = 25.7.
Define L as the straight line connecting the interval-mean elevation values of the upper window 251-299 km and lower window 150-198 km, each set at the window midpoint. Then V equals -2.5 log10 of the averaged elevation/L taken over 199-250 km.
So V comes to 0.24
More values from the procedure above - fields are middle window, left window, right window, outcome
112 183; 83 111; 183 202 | 0.01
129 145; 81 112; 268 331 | 0.05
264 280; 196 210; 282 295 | -0.07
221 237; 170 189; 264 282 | 0.21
